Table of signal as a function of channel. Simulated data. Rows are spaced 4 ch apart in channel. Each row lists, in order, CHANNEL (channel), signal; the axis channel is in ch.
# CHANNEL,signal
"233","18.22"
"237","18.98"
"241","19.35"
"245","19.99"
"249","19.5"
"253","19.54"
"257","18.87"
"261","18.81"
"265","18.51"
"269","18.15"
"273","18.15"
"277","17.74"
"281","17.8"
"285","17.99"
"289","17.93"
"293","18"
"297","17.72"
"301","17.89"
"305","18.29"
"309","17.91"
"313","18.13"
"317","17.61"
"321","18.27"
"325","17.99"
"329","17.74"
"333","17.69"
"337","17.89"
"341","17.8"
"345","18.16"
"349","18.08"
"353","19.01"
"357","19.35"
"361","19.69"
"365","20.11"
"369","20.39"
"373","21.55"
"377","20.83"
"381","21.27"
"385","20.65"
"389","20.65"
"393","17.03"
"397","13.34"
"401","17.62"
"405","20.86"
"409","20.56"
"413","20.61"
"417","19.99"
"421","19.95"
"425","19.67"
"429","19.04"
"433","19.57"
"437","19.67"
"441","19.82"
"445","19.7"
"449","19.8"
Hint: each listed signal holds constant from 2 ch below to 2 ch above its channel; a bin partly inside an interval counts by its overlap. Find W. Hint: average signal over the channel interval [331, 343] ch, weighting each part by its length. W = 17.8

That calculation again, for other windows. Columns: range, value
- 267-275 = 18.1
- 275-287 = 17.8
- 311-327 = 18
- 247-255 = 19.5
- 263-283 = 18.1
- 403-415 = 20.7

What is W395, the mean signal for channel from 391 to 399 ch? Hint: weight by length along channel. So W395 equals 15.2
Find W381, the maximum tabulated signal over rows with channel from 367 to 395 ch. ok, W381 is 21.55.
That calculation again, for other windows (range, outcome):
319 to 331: 18.27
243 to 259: 19.99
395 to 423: 20.86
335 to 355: 19.01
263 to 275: 18.51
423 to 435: 19.67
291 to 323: 18.29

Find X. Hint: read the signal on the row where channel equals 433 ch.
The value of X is 19.57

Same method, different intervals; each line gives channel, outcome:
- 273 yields 18.15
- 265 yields 18.51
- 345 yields 18.16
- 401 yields 17.62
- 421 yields 19.95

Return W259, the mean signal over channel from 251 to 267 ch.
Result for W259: 18.9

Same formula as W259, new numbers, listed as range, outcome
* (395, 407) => 17.3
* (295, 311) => 18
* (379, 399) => 18.6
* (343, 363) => 18.9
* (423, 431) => 19.4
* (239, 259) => 19.4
